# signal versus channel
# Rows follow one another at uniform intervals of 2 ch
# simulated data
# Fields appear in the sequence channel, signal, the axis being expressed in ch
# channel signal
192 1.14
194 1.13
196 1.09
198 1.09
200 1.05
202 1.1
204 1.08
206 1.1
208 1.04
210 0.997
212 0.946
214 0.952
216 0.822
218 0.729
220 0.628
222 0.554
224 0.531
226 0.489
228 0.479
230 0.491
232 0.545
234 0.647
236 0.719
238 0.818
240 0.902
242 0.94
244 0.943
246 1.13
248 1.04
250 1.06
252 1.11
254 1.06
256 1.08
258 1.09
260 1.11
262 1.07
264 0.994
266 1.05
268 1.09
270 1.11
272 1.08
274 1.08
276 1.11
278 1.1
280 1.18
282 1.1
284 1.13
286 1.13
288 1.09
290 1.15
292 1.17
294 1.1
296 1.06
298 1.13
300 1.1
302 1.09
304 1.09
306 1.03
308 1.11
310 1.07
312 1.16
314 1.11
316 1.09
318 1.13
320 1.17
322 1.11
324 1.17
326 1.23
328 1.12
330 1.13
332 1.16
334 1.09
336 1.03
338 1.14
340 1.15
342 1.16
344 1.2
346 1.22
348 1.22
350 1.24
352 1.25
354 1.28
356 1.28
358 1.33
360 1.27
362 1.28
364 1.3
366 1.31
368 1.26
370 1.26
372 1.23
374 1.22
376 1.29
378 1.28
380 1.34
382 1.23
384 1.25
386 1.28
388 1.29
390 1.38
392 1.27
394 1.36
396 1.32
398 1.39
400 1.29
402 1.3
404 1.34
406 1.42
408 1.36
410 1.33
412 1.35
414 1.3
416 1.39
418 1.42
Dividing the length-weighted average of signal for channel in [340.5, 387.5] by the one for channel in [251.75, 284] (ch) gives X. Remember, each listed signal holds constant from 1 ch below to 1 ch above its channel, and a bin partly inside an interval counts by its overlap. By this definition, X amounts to 1.2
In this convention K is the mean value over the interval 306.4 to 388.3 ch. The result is 1.2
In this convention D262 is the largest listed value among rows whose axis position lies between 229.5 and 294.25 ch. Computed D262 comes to 1.18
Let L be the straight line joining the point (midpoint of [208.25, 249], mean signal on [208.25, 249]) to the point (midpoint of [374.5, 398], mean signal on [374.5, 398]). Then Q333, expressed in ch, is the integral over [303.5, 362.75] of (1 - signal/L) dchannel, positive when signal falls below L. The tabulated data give -2.4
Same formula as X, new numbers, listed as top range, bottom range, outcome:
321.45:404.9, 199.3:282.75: 1.34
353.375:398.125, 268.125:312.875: 1.16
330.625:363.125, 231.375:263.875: 1.26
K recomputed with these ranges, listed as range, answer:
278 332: 1.12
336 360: 1.22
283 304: 1.11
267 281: 1.11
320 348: 1.15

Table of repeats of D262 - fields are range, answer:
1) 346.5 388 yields 1.34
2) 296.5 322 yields 1.17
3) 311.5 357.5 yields 1.28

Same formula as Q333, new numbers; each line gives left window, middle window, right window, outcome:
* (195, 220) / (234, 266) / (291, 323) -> 1.3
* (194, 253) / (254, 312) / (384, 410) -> -4.1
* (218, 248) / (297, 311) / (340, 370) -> -0.8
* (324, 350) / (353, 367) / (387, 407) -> -0.8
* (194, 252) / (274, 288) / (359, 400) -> -1.3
